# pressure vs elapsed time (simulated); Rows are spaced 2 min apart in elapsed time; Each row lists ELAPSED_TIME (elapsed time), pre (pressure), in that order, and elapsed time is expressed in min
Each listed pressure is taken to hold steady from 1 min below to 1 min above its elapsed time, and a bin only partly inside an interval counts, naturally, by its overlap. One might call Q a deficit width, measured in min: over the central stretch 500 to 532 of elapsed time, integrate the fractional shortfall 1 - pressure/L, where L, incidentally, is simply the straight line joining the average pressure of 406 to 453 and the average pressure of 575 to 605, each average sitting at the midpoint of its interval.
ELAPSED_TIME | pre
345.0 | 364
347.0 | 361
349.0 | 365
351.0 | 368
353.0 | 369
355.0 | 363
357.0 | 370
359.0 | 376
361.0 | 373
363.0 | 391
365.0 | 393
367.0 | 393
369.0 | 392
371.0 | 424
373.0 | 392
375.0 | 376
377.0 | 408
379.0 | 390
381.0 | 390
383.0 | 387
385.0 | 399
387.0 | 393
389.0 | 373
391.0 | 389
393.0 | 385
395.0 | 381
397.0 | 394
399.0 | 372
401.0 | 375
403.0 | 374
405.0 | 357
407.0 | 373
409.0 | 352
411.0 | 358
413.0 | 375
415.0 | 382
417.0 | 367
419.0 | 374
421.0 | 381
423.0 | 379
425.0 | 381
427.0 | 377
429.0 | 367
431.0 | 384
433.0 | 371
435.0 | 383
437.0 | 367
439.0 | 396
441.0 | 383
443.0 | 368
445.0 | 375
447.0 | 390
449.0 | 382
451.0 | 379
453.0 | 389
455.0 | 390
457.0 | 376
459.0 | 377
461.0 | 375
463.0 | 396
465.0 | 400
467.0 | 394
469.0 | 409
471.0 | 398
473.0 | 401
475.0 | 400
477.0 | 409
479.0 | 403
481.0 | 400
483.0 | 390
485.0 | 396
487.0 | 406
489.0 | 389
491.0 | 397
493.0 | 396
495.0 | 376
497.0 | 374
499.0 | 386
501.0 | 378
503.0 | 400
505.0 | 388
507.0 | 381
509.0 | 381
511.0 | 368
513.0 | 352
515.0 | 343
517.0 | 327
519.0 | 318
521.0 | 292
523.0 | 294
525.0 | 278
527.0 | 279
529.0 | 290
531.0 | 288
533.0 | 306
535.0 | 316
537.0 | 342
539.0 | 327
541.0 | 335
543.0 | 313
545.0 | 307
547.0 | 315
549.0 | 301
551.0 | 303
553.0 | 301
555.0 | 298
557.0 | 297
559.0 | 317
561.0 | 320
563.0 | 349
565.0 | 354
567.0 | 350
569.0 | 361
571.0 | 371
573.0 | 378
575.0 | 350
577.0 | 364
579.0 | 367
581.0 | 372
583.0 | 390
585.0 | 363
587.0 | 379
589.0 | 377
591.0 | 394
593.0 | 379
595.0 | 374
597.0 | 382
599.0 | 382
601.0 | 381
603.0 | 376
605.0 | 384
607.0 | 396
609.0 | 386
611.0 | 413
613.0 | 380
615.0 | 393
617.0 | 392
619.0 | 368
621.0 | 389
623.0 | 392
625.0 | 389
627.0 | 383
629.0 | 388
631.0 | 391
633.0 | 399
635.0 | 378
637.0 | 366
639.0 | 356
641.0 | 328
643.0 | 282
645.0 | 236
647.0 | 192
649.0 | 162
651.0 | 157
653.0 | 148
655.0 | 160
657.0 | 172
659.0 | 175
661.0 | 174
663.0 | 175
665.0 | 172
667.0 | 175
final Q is 3.5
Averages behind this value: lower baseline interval 376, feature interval 335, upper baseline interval 376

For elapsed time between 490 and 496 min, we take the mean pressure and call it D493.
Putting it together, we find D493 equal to 390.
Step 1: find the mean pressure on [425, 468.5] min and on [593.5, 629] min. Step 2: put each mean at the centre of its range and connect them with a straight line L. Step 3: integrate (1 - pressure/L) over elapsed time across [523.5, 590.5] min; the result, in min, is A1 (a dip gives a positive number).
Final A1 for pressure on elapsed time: 9.1 min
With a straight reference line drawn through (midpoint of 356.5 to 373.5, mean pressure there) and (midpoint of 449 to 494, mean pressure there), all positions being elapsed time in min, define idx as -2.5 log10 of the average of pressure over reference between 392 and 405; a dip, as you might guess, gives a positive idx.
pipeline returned 0.04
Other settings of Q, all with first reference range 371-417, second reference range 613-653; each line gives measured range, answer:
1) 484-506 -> -1.8 min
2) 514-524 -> 1.1 min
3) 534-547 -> 1.0 min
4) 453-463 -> -0.4 min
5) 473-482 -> -1.0 min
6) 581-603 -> -2.6 min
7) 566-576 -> -0.5 min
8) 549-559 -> 1.3 min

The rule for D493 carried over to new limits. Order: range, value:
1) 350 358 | 368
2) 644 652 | 187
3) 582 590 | 377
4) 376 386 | 395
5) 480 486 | 395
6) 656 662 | 174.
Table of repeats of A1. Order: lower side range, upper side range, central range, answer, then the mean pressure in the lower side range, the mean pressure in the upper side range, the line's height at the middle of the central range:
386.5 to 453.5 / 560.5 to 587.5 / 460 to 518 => -2.52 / 377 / 362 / 371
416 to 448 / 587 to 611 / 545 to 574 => 4.06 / 378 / 384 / 382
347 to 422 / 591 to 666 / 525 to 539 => 1.61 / 380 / 319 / 343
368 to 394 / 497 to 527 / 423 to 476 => -2.33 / 392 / 348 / 369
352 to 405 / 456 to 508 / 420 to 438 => 0.55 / 385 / 392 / 388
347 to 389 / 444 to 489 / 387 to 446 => 1.91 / 385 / 392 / 389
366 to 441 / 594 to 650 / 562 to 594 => -0.49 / 381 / 358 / 363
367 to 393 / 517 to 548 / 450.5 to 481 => -4.35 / 392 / 307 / 345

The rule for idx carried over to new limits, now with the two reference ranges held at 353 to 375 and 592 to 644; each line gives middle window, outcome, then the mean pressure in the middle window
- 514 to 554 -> 0.23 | 309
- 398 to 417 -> 0.04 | 369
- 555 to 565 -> 0.18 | 322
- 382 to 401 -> 0.00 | 385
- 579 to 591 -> 0.01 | 377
